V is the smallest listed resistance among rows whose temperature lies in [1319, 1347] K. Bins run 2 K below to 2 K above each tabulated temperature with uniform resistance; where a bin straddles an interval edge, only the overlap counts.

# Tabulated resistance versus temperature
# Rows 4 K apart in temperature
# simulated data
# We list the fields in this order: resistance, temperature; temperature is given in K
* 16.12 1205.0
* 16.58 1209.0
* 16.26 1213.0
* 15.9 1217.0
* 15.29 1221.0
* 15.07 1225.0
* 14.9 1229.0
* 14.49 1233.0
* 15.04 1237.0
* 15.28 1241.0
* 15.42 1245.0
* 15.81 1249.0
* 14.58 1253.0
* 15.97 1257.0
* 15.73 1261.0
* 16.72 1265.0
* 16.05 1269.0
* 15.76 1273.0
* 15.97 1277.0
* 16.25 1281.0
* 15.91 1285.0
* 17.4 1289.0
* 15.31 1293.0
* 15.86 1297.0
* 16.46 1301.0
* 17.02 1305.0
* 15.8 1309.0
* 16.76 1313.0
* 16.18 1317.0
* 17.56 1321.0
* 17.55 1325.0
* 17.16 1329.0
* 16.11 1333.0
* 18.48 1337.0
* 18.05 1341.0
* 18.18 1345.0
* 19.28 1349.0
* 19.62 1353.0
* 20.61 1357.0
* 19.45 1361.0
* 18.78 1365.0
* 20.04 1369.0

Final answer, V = 16.11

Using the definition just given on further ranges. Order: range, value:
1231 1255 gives 14.49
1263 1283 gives 15.76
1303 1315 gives 15.8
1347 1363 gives 19.28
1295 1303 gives 15.86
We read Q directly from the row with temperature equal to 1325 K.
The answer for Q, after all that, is 17.55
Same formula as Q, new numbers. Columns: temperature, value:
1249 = 15.81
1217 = 15.9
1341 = 18.05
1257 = 15.97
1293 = 15.31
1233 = 14.49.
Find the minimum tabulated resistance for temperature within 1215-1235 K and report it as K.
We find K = 14.49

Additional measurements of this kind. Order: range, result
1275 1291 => 15.91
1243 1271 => 14.58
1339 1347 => 18.05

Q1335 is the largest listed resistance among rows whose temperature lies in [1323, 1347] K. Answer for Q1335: 18.48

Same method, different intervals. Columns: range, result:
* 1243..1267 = 16.72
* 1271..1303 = 17.4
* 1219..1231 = 15.29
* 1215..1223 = 15.9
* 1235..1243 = 15.28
